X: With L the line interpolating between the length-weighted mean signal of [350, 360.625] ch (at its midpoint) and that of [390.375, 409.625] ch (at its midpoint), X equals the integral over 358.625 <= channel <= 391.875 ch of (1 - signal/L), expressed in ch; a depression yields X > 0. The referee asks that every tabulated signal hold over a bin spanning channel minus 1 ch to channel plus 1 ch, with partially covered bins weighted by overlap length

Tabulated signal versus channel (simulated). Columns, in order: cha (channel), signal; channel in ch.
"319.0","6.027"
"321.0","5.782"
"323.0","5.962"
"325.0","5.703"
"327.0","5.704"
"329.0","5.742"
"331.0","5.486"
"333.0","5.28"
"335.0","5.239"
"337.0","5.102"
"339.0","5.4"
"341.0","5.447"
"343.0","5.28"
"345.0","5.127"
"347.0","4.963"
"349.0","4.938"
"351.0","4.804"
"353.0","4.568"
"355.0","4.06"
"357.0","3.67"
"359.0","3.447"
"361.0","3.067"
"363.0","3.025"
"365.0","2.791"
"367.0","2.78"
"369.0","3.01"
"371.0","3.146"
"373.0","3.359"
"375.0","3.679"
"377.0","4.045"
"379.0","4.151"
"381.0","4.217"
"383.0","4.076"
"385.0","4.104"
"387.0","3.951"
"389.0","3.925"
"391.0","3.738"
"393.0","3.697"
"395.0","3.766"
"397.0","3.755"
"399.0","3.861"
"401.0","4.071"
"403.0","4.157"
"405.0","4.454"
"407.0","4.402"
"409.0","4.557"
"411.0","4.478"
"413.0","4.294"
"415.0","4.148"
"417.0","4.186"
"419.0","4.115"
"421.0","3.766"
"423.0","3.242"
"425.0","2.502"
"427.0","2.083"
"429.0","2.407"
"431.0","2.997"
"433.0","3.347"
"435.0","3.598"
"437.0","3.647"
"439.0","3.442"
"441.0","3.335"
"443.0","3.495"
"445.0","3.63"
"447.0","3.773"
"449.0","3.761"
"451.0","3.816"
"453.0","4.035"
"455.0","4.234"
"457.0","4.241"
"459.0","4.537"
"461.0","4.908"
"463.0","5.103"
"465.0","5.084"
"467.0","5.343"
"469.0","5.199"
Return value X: 4.0 ch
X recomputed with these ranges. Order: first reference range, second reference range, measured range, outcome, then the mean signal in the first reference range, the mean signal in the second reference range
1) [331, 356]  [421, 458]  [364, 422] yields 3.9 ch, 5.04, 3.43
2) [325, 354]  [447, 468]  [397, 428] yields 5.8 ch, 5.24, 4.47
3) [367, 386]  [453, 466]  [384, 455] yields 7.2 ch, 3.7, 4.63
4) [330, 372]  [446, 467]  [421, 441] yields 5.9 ch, 4.32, 4.4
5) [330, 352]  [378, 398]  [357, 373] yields 5.1 ch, 5.19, 3.94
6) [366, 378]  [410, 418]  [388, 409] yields -0.4 ch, 3.34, 4.28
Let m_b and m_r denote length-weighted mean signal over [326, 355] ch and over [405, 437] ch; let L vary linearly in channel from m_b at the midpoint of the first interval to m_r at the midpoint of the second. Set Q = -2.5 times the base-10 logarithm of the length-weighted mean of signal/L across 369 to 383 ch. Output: 0.20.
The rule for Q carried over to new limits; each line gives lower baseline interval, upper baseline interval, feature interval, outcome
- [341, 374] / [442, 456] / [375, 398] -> -0.01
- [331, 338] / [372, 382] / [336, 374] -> 0.13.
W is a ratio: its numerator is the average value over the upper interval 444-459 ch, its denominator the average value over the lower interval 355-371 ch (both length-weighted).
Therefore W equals 1.25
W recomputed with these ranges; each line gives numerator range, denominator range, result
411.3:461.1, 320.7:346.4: 0.67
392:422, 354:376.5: 1.25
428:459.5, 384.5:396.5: 0.94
